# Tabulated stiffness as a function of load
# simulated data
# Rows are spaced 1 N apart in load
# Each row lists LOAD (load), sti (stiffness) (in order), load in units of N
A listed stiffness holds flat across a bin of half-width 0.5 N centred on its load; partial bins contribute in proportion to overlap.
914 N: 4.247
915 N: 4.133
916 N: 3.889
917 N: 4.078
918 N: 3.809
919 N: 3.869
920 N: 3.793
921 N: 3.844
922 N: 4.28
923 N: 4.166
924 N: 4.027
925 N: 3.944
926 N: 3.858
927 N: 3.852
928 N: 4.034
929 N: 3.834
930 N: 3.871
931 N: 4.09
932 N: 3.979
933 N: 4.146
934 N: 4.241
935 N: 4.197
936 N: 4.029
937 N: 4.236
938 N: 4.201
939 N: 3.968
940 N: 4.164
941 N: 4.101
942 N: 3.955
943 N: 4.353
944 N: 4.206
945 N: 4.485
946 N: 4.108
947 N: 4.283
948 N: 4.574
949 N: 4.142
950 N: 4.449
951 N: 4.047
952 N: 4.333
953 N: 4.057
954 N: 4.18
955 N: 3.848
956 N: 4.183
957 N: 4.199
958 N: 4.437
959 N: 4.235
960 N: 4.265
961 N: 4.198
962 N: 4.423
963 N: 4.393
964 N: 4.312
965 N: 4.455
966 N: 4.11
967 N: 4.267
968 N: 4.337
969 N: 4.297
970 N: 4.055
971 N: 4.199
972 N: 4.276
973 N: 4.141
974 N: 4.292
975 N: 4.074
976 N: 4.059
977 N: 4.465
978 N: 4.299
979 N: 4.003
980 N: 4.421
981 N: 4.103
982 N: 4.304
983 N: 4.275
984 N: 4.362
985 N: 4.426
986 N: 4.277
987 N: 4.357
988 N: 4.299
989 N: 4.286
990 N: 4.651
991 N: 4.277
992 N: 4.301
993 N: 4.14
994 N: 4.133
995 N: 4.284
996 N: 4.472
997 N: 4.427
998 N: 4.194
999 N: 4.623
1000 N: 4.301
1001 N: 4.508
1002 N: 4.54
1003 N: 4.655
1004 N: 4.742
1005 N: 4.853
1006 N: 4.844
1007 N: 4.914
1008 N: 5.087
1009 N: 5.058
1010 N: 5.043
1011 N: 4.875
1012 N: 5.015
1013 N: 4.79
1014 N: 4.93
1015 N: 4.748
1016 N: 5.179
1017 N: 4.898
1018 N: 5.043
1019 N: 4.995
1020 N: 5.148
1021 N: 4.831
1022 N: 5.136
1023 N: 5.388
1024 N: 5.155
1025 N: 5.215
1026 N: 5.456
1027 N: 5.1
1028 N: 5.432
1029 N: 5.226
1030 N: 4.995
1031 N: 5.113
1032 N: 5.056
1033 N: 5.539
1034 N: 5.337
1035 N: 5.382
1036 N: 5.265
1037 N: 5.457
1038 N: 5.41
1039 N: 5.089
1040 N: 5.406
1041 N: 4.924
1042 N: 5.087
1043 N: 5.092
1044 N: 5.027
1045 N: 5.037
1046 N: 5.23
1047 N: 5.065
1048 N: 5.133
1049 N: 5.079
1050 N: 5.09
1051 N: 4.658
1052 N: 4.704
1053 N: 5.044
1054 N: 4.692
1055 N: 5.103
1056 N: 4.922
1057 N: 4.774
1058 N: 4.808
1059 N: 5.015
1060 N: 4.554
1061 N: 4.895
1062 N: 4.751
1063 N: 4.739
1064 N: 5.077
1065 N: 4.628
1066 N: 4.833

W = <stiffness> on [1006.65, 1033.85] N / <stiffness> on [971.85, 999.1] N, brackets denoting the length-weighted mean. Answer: 1.19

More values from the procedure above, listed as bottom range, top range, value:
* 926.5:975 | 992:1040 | 1.18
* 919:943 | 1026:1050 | 1.29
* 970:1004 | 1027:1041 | 1.22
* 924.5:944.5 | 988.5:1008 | 1.11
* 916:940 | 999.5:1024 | 1.22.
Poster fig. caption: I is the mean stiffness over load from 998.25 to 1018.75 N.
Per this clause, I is 4.83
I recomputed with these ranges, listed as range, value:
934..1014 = 4.35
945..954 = 4.26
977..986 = 4.28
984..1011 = 4.53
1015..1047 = 5.17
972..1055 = 4.79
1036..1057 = 5.06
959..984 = 4.25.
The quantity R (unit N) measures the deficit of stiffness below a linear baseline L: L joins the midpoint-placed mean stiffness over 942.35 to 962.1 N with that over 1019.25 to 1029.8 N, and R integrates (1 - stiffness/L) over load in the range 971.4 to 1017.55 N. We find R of 2.9 N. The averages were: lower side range 4.24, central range 4.5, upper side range 5.2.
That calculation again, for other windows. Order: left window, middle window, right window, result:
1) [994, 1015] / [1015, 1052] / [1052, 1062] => -2.8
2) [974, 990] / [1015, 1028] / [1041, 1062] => -1.3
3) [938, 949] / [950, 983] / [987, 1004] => 0.5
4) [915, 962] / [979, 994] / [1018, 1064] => 0.9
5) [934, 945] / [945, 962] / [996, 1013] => 0.2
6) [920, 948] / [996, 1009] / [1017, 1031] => 0.7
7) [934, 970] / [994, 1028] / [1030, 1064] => -0.9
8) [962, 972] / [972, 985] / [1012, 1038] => 0.6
